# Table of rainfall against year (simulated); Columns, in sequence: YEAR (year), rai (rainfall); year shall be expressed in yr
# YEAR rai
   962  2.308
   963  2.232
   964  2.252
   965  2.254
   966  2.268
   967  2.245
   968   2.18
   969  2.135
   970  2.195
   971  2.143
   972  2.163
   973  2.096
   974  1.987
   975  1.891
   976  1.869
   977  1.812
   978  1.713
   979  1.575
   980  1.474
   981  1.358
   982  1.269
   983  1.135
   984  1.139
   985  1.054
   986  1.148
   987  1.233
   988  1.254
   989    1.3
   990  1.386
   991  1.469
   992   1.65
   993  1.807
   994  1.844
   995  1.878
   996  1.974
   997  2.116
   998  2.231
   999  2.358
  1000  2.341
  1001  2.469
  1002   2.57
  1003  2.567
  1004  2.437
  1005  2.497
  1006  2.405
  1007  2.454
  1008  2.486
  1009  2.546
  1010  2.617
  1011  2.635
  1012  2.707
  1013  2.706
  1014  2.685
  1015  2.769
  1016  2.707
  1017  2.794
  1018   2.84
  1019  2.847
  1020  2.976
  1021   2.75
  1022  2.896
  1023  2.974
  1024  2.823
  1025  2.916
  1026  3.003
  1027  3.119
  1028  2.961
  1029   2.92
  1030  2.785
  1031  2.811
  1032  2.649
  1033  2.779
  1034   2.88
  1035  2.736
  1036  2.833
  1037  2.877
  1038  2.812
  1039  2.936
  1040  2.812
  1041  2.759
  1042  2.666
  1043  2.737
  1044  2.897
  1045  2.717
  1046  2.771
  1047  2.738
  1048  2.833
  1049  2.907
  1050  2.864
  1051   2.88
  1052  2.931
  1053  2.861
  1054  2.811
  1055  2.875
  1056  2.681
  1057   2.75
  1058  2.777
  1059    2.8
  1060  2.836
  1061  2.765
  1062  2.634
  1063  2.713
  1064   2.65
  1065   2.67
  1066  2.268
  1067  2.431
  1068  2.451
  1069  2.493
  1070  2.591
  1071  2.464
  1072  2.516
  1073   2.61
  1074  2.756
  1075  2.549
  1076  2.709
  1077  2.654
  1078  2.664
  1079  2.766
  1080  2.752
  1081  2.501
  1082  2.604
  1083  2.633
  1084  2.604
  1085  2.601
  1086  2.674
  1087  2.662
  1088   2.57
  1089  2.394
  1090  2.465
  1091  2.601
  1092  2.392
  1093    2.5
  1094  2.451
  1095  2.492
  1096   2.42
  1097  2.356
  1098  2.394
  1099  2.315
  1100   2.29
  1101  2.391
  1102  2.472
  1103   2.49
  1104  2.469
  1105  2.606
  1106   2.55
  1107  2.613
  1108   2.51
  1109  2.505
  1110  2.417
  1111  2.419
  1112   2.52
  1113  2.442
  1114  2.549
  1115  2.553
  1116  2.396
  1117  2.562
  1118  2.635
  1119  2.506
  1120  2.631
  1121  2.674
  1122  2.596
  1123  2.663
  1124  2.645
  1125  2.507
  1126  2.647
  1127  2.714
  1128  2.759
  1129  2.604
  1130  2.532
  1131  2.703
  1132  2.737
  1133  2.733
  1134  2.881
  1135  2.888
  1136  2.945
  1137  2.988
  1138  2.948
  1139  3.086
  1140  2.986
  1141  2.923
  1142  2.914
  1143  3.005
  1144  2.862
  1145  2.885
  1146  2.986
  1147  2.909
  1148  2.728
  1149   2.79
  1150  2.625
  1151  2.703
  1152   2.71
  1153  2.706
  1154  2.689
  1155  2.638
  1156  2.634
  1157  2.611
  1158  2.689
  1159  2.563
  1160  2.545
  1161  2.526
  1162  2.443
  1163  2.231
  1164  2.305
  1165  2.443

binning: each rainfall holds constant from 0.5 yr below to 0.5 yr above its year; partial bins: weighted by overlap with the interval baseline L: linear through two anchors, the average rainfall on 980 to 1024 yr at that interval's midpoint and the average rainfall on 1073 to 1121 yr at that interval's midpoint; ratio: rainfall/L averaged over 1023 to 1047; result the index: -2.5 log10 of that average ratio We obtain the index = -0.23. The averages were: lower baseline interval 2.17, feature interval 2.84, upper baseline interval 2.53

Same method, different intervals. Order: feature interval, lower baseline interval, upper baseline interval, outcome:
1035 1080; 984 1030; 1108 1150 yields -0.093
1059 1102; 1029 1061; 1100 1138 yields 0.065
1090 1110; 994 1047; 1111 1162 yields 0.099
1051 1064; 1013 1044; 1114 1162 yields 0.008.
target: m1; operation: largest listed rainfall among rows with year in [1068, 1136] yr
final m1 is 2.945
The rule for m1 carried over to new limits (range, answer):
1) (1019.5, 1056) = 3.119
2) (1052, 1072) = 2.931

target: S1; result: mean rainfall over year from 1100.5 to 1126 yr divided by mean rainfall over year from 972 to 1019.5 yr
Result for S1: 1.2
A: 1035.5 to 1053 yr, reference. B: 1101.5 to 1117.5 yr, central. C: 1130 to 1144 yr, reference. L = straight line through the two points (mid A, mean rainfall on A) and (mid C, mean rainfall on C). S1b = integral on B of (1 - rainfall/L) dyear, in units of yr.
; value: 2.0 yr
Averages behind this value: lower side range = 2.82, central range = 2.5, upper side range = 2.89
